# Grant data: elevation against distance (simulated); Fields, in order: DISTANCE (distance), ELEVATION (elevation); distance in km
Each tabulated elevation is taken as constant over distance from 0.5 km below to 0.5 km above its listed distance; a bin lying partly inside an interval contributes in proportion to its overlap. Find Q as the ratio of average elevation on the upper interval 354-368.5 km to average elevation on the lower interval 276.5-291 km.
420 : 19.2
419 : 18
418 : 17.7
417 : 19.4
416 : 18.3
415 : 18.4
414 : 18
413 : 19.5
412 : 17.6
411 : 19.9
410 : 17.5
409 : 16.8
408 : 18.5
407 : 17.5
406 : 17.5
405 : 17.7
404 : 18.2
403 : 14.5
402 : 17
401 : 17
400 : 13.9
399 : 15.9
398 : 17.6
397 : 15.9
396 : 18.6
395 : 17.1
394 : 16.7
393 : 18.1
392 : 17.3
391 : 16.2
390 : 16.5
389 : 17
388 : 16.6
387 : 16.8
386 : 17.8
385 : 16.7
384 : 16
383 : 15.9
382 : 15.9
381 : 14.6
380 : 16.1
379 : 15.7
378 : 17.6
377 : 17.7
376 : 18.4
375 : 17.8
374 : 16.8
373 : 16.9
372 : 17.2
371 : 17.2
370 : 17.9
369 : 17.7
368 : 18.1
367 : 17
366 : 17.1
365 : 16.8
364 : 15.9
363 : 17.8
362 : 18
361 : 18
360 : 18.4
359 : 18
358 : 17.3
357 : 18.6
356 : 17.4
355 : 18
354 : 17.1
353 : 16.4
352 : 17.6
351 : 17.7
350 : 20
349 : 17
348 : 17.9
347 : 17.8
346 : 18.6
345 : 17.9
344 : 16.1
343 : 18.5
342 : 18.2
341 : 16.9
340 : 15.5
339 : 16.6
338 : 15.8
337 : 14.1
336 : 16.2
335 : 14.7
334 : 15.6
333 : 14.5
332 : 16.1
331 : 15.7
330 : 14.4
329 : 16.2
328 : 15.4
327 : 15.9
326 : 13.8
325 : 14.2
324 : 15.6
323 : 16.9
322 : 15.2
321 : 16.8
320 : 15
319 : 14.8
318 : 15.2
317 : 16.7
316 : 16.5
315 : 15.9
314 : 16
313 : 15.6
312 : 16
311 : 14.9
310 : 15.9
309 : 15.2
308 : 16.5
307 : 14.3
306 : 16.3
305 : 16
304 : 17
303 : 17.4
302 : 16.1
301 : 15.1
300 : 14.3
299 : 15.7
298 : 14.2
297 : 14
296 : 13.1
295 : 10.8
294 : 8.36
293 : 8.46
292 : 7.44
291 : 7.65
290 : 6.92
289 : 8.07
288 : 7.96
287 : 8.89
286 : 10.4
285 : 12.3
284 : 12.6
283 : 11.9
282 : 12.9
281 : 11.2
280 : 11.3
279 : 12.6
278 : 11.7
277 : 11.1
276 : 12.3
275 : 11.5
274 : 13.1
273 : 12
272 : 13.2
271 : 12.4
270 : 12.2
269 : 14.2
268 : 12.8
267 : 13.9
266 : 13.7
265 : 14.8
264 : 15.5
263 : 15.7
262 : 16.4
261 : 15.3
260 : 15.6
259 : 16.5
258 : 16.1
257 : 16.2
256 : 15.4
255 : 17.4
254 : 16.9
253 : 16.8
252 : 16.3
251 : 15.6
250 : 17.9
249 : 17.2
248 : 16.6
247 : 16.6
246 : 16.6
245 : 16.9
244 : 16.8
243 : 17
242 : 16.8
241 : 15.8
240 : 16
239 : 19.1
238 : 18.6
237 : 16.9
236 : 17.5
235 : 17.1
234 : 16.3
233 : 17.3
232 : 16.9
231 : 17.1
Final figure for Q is 1.66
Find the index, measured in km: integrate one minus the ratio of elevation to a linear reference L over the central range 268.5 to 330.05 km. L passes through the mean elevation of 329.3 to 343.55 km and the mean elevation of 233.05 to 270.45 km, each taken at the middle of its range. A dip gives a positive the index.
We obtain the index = 9.8 km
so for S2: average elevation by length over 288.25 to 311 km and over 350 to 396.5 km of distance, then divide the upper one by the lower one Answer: 1.3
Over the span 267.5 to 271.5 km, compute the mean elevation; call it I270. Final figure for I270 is 12.9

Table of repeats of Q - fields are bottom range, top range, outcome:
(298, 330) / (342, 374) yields 1.13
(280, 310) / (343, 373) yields 1.41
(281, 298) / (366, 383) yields 1.66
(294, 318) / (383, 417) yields 1.13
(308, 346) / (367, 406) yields 1.06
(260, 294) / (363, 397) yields 1.43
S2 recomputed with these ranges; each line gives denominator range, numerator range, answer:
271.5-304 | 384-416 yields 1.46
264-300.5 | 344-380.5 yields 1.50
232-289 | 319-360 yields 1.13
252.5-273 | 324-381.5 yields 1.12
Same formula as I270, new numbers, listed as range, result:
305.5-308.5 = 15.7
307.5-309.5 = 15.8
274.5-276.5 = 11.9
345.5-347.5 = 18.2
